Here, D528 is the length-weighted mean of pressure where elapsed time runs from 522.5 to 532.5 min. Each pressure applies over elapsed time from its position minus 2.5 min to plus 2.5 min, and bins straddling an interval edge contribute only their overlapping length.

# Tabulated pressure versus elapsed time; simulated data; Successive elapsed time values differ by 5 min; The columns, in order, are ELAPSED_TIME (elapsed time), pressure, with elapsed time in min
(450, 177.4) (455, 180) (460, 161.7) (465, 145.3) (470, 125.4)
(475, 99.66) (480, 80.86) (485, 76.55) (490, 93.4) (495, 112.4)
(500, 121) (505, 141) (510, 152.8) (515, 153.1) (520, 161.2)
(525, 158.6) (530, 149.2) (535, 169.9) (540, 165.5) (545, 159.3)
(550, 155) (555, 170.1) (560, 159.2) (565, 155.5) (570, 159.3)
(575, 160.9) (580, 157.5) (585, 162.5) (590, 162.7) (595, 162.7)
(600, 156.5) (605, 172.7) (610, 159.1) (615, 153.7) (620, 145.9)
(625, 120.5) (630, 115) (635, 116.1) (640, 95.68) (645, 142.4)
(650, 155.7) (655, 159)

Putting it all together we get 154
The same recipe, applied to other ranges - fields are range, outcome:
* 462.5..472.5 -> 135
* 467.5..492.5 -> 95.2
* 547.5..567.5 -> 160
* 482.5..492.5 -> 85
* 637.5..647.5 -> 119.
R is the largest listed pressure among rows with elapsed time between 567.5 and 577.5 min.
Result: 160.9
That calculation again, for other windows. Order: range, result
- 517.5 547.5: 169.9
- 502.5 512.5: 152.8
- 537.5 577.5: 170.1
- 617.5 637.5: 145.9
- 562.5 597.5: 162.7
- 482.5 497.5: 112.4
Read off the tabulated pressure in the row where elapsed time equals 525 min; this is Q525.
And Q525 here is 158.6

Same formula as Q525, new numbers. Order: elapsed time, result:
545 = 159.3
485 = 76.55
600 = 156.5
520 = 161.2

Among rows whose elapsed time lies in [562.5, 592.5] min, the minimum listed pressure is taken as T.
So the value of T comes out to 155.5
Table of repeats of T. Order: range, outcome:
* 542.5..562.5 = 155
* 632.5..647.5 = 95.68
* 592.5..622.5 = 145.9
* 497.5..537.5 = 121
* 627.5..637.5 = 115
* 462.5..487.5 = 76.55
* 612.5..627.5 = 120.5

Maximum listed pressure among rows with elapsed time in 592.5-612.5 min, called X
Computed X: 172.7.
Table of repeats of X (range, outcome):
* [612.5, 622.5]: 153.7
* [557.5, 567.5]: 159.2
